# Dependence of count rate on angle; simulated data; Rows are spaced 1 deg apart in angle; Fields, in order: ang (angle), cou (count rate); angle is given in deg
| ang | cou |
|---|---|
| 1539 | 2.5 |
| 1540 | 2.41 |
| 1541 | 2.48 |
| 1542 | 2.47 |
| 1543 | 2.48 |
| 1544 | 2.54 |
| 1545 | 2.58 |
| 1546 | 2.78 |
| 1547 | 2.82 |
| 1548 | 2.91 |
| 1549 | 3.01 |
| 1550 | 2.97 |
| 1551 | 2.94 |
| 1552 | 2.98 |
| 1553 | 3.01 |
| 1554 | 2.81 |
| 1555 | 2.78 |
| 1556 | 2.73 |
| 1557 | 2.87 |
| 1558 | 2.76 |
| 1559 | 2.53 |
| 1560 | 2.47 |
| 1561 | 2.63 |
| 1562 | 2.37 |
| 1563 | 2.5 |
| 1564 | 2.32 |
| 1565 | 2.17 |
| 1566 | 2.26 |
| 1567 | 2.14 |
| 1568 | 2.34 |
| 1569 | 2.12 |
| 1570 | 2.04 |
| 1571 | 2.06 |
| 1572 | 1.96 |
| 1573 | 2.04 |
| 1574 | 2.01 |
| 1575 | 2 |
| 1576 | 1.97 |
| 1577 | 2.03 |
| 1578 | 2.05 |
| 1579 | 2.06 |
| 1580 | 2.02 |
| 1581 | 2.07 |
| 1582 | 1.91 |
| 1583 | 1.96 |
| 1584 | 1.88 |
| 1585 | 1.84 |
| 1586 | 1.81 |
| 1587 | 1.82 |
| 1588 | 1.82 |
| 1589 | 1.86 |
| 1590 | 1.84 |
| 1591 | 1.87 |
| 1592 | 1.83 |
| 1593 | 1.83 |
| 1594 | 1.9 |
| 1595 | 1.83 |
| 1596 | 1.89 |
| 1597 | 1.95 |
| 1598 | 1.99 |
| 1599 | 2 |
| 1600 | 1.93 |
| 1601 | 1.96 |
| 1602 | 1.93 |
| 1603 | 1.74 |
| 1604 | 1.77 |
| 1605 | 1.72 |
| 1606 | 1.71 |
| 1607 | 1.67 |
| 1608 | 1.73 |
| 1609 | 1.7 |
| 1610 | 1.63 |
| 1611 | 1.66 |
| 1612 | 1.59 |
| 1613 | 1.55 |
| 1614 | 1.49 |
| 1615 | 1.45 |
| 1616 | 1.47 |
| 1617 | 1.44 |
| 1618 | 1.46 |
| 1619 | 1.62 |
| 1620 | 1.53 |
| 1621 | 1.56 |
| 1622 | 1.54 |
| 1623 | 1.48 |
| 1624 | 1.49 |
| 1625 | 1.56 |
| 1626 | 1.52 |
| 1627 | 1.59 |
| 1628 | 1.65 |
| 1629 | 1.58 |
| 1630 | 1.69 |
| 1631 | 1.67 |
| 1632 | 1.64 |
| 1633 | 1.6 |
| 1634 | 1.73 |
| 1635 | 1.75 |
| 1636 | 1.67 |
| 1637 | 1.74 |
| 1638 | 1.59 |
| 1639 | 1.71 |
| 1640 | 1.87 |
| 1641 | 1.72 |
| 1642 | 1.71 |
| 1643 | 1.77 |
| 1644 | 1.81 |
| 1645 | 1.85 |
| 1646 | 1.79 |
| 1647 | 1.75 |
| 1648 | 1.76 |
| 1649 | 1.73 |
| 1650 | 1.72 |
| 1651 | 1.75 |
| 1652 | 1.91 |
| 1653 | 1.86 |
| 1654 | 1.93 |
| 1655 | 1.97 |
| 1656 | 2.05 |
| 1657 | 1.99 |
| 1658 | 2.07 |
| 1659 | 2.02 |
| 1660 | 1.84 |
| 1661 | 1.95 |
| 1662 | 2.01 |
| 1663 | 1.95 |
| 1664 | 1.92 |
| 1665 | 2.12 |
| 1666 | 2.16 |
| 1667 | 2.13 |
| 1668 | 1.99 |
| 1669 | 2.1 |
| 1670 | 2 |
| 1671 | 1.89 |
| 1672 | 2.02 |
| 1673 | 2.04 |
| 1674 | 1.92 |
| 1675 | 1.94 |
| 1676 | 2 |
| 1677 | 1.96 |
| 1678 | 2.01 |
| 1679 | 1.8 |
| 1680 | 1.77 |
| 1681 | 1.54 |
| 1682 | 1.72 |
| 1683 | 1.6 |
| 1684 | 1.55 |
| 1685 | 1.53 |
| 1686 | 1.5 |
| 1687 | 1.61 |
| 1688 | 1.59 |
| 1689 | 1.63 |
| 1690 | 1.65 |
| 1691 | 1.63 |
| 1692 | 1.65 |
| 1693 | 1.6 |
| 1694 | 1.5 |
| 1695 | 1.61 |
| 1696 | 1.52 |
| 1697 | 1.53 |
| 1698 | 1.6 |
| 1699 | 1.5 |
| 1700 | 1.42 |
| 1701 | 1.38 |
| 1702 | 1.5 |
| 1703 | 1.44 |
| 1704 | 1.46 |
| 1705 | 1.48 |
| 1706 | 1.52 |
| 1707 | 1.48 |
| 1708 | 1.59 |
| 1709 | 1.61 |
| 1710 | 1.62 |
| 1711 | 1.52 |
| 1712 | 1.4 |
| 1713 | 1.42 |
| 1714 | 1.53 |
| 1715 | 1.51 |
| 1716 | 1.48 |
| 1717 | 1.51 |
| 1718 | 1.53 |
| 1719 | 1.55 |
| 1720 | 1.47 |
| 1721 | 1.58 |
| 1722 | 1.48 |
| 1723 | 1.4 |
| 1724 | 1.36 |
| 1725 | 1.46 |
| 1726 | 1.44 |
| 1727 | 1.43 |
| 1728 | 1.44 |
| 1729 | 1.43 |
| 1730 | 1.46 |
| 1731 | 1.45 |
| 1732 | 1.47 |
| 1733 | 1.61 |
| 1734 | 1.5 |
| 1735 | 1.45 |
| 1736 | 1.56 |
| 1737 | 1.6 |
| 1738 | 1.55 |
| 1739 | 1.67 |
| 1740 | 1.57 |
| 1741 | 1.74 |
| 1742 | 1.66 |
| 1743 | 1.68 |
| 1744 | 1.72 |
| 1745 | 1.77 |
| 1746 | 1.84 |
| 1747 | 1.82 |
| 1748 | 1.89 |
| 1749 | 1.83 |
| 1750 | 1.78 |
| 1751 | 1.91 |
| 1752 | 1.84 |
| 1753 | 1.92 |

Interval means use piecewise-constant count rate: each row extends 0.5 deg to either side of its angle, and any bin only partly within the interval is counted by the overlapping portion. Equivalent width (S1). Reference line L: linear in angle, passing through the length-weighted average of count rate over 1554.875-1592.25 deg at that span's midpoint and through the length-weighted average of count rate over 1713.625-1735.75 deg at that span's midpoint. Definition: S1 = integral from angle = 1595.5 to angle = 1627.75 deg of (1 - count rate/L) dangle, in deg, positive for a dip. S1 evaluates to 5.1 deg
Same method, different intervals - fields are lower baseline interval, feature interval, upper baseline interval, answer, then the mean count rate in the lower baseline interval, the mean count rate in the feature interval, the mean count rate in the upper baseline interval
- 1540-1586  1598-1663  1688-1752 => 9.5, 2.39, 1.73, 1.56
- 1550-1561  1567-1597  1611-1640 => 4.8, 2.79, 1.96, 1.59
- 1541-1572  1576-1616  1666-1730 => 8.4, 2.57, 1.83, 1.62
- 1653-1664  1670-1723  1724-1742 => 3.9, 1.97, 1.61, 1.52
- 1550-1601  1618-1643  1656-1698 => 4.4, 2.18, 1.63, 1.82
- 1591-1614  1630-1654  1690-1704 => -0.9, 1.79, 1.75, 1.53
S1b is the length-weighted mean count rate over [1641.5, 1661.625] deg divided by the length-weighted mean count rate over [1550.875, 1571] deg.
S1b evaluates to 0.74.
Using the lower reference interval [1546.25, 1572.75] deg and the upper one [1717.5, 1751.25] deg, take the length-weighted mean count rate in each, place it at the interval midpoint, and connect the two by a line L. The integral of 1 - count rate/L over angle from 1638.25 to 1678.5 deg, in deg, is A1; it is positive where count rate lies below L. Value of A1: 1.8 deg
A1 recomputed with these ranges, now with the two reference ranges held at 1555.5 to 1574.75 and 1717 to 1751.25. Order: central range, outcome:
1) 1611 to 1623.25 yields 3.4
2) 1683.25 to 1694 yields 1.2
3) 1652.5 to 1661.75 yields -0.2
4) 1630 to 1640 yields 1.7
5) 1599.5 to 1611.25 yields 2.1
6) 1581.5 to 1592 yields 1.8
